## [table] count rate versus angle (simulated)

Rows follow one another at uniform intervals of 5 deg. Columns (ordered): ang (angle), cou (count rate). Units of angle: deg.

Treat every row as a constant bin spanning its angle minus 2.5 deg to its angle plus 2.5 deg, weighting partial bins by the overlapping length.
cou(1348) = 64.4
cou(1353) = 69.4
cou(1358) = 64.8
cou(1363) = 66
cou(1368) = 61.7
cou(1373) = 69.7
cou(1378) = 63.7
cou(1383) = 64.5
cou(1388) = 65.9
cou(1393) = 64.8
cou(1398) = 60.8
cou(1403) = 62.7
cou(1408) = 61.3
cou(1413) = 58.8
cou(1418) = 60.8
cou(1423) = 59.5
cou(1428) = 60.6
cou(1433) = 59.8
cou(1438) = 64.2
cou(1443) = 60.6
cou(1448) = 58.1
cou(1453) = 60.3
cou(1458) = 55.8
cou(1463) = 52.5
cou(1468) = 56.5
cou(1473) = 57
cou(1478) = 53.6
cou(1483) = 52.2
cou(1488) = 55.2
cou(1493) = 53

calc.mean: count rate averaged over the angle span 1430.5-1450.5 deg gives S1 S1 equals 60.7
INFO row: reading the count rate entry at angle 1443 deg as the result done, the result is 60.6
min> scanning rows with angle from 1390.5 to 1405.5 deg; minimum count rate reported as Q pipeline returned 60.8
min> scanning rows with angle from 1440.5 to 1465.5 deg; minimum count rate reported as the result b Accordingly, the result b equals 52.5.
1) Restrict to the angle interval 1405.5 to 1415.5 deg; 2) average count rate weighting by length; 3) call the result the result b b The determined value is 60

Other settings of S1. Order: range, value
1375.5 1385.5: 64.1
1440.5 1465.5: 57.5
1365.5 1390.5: 65.1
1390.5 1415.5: 61.7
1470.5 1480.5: 55.3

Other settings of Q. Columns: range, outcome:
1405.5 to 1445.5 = 58.8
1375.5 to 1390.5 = 63.7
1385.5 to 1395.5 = 64.8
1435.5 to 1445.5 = 60.6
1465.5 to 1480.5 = 53.6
